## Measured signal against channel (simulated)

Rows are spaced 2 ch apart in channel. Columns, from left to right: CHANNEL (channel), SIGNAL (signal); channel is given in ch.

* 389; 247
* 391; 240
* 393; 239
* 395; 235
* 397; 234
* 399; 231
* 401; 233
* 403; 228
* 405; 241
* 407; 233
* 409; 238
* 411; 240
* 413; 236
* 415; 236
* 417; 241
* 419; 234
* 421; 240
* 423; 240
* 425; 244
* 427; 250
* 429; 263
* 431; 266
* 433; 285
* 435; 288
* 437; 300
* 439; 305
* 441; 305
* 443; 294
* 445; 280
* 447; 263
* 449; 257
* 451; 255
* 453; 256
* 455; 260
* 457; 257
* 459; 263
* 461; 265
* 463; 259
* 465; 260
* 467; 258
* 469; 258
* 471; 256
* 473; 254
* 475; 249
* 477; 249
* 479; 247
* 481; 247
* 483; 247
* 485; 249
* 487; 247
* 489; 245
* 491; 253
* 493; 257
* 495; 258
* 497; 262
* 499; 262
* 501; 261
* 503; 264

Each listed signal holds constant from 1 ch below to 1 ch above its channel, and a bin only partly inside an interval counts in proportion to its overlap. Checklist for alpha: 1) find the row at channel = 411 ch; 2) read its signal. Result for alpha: 240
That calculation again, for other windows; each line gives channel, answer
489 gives 245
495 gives 258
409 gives 238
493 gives 257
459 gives 263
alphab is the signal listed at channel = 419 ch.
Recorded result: 234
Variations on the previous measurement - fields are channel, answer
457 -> 257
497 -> 262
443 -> 294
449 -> 257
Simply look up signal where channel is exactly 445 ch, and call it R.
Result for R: 280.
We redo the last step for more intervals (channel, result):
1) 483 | 247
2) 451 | 255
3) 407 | 233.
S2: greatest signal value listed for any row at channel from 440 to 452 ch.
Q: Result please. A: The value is 305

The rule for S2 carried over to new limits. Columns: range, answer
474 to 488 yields 249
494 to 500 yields 262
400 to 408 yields 241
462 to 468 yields 260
